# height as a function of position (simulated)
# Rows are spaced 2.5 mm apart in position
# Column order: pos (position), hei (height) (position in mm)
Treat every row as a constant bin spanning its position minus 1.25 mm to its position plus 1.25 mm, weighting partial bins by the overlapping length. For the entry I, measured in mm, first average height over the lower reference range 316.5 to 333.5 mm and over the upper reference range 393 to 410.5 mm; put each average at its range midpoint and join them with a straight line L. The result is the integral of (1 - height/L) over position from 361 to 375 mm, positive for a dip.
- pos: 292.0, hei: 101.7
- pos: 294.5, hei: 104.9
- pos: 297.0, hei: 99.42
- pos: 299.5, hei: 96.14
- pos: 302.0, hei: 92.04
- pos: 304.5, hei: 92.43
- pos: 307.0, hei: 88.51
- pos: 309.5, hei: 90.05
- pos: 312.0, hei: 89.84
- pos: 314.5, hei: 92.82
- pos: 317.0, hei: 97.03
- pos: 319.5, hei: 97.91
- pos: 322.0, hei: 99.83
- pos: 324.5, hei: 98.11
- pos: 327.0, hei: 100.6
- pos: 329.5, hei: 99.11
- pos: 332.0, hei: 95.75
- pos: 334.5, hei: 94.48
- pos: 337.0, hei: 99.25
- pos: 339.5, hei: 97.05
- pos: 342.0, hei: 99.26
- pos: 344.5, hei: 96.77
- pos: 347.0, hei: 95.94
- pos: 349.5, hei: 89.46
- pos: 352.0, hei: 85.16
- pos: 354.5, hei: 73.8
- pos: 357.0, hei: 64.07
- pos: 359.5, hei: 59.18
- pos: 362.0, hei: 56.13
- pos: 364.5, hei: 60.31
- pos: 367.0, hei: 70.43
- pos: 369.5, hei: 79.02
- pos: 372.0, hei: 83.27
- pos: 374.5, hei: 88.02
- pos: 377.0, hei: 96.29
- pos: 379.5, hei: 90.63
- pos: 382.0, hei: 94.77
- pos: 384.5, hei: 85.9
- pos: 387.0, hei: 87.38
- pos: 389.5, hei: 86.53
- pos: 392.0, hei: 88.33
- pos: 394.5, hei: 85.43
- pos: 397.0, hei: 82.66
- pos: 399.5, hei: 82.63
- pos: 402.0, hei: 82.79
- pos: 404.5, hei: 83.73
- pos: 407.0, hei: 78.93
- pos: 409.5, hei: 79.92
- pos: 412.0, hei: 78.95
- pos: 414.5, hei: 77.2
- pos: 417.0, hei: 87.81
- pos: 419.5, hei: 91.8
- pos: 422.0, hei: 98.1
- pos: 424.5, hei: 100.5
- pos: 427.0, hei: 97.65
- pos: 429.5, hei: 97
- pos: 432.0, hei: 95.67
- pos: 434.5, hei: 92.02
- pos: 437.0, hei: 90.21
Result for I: 2.7 mm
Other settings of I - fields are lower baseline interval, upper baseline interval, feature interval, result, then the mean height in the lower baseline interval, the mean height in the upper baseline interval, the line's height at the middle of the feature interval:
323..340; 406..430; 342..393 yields 6.5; 97.8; 88.6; 94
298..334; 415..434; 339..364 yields 3.8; 95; 94.6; 94.9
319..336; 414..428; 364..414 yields 5.9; 98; 92.9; 94.6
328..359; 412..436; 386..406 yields 1.5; 90.2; 92.3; 91.6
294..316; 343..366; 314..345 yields -4.7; 93.7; 75.8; 84.9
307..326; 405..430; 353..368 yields 4.5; 94.7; 88.4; 92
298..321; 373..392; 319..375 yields 3.3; 93.1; 89.7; 91.4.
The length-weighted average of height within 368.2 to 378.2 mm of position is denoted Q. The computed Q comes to 86.5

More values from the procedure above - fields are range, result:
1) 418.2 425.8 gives 96.7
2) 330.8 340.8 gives 96.7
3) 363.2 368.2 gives 65.2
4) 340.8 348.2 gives 97.3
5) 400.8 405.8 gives 83.2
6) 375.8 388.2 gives 91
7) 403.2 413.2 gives 80.4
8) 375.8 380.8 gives 93.4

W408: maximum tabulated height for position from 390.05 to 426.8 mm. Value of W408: 100.5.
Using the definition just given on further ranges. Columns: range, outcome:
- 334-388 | 99.26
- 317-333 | 100.6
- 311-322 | 99.83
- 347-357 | 95.94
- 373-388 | 96.29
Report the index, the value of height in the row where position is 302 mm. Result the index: 92.04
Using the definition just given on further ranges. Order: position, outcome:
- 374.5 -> 88.02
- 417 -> 87.81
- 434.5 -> 92.02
